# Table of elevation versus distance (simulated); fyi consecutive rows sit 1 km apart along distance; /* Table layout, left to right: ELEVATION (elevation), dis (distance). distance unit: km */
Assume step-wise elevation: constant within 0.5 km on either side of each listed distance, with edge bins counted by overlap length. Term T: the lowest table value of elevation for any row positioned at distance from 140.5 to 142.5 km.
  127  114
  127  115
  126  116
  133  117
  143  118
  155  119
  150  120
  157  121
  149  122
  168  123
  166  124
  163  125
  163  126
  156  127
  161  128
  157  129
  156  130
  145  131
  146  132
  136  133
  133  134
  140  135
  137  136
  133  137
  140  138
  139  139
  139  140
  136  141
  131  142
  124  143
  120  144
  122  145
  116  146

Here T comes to 131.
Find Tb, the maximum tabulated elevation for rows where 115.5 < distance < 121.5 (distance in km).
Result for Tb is 157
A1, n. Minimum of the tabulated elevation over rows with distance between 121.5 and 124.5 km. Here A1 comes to 149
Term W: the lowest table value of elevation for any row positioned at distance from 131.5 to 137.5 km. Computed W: 133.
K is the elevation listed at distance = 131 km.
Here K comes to 145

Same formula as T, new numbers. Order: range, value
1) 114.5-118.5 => 126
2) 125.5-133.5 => 136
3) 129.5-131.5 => 145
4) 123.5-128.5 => 156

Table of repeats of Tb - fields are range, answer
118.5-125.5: 168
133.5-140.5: 140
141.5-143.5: 131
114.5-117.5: 133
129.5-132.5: 156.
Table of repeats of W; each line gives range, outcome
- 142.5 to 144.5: 120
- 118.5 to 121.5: 150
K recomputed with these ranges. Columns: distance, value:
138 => 140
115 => 127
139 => 139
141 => 136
